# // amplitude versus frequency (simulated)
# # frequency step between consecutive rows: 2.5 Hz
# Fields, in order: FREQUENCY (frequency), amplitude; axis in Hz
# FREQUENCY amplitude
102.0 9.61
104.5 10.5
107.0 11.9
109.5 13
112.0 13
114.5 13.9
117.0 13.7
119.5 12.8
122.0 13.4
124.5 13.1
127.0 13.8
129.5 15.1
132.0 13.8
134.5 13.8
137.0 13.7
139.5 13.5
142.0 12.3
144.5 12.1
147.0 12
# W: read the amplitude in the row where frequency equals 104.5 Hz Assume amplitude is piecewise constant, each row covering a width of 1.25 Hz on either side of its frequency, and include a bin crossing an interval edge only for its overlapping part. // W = 10.5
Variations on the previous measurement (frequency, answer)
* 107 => 11.9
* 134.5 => 13.8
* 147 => 12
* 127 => 13.8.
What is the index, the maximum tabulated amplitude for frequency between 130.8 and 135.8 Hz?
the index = 13.8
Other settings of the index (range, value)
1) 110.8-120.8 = 13.9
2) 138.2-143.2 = 13.5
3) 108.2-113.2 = 13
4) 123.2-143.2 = 15.1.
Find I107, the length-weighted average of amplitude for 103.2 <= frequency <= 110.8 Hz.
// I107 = 11.8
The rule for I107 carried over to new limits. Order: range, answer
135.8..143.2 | 13.2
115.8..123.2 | 13.3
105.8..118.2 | 13.1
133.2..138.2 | 13.8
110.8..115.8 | 13.5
